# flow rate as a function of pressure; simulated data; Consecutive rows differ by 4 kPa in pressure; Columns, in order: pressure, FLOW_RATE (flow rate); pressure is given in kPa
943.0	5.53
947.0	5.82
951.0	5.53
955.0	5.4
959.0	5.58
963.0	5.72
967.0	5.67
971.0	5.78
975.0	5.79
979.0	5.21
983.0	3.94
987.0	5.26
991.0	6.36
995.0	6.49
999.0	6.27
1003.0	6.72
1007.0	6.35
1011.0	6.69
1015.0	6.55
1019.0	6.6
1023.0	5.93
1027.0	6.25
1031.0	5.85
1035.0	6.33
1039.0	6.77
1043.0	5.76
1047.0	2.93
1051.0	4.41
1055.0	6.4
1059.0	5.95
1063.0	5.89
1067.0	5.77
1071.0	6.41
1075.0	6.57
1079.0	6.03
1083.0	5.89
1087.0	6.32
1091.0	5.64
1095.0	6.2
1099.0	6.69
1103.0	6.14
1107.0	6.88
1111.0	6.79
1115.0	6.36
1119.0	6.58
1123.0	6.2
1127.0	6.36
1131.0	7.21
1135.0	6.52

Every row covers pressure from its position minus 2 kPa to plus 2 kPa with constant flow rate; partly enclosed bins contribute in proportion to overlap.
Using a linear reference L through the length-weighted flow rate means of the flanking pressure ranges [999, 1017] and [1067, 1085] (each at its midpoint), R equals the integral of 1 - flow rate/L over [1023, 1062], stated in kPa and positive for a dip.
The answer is 4.3 kPa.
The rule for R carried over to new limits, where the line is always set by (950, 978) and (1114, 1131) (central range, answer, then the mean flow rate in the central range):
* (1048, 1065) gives 1.73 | 5.5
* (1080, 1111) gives 0.26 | 6.28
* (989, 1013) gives -2.70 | 6.48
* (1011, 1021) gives -1.18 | 6.6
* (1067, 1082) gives -0.03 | 6.23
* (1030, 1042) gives -0.59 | 6.31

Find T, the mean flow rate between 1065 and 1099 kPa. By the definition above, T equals 6.14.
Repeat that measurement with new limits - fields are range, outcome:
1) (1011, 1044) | 6.3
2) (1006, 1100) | 6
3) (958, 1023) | 5.94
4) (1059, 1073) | 6.01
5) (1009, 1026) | 6.43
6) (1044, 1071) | 5.33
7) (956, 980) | 5.63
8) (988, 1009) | 6.38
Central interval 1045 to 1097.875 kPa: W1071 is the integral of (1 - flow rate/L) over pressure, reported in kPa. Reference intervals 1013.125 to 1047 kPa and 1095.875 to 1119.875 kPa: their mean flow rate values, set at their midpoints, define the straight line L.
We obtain 4.9 kPa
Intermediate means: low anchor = 6.06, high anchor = 6.56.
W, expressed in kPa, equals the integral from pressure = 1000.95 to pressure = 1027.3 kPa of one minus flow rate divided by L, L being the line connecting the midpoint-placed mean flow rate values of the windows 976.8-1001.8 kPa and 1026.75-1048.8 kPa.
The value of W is -3.9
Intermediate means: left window 5.63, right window 5.63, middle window 6.45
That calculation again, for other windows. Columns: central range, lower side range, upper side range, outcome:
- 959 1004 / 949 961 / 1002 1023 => 1.90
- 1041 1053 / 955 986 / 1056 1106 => 3.13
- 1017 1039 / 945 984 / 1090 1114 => -1.22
